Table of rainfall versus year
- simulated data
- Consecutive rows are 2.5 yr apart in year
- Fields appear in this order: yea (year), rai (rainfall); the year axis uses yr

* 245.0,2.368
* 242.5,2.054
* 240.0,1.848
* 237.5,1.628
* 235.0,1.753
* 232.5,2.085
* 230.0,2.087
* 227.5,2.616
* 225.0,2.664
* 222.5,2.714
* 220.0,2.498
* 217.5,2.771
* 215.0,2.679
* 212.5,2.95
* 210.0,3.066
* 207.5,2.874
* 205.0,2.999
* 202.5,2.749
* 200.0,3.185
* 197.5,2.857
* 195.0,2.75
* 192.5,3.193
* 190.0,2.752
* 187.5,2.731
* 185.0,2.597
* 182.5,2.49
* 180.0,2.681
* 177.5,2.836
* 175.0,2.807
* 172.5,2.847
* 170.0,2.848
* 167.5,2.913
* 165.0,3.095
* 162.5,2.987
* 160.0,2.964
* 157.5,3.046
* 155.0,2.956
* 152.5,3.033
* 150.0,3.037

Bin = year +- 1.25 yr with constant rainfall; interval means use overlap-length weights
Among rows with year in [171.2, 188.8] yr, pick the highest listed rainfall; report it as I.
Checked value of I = 2.847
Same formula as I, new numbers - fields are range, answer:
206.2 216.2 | 3.066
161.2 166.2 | 3.095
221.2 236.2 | 2.714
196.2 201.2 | 3.185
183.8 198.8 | 3.193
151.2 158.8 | 3.046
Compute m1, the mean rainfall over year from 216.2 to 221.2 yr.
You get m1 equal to 2.64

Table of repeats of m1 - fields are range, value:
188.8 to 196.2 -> 2.9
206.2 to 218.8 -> 2.87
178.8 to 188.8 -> 2.63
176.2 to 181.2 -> 2.76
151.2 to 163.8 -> 3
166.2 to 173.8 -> 2.87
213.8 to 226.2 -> 2.67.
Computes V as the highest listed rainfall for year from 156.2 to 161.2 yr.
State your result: 3.046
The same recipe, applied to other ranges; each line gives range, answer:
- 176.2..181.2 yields 2.836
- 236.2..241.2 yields 1.848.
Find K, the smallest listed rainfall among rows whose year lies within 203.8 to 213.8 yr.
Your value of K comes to 2.874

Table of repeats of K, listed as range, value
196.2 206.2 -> 2.749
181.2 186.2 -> 2.49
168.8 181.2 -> 2.681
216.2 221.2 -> 2.498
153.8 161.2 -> 2.956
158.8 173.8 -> 2.847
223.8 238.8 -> 1.628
